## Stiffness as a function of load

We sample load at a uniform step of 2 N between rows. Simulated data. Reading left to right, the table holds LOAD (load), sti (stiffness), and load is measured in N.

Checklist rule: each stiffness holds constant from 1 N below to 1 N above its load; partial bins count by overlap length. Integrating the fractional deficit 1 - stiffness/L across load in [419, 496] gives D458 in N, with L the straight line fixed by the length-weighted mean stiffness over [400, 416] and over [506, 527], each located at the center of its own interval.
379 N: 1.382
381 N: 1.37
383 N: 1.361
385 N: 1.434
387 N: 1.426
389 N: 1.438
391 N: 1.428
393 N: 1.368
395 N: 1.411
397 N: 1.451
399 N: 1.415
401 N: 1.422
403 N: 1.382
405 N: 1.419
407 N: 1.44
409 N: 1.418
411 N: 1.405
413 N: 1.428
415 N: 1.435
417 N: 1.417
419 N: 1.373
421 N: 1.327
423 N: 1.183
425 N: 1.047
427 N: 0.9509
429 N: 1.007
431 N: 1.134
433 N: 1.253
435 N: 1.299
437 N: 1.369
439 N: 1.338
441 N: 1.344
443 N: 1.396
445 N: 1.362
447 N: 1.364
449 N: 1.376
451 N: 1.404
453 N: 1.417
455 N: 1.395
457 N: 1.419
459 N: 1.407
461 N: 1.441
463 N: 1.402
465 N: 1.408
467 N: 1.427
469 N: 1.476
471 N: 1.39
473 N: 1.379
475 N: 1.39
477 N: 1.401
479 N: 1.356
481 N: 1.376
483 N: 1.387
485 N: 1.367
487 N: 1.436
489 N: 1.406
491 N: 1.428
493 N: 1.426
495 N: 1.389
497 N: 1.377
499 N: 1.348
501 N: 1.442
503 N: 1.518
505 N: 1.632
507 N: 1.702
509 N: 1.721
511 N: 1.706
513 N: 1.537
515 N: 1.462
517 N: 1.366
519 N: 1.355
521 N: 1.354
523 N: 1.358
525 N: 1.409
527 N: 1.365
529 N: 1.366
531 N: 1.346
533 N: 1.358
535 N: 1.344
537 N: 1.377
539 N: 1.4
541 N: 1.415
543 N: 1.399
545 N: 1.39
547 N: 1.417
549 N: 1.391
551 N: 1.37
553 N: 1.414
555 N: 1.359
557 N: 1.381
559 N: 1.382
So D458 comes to 5.7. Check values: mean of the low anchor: 1.42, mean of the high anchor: 1.49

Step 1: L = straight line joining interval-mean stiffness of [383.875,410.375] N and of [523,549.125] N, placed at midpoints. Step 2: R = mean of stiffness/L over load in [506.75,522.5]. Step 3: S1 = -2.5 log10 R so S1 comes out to -0.093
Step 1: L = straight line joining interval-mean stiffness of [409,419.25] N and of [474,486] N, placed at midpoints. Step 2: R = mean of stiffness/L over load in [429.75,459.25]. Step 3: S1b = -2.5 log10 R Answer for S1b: 0.04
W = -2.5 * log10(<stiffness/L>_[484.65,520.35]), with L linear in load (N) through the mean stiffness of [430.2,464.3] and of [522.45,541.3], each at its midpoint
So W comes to -0.08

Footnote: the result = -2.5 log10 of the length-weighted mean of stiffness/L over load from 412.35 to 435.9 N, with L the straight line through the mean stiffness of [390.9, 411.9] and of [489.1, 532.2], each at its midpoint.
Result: 0.15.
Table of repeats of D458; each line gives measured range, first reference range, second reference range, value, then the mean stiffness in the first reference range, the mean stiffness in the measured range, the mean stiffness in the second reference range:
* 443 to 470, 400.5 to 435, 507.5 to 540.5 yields -1.3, 1.29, 1.41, 1.43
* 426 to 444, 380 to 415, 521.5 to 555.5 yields 2.2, 1.41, 1.23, 1.38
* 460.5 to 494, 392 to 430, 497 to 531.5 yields 0.3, 1.33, 1.41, 1.47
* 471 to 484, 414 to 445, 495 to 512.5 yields 0.6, 1.26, 1.38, 1.55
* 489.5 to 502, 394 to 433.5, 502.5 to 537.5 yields 0.2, 1.32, 1.4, 1.46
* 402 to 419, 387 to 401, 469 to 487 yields 0.0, 1.42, 1.42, 1.39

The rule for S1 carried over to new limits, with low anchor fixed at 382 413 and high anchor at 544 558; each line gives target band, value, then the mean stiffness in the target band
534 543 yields 0.00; 1.39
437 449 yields 0.03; 1.36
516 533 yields 0.02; 1.36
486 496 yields -0.01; 1.42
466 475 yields -0.01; 1.41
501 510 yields -0.16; 1.62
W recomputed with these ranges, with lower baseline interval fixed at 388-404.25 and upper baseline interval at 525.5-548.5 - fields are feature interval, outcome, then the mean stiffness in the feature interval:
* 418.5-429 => 0.22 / 1.15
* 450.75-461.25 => -0.01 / 1.41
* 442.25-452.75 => 0.02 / 1.38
